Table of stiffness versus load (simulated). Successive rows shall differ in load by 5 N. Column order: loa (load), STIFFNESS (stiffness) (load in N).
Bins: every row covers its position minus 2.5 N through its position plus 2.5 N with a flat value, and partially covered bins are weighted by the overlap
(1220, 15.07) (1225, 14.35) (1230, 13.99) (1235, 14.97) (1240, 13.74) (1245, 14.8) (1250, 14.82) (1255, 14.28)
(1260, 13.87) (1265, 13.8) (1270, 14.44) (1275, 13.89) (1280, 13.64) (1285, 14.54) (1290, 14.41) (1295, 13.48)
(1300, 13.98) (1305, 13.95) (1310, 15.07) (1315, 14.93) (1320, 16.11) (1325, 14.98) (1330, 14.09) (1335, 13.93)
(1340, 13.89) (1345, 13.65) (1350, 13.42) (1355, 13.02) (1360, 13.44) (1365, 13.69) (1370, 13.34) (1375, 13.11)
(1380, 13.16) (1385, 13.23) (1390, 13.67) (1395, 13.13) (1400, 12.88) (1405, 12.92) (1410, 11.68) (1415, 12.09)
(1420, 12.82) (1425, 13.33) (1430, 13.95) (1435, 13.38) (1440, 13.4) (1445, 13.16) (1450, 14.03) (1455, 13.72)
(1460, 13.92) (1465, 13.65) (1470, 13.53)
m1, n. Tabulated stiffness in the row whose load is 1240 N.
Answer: 13.74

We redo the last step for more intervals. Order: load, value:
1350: 13.42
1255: 14.28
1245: 14.8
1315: 14.93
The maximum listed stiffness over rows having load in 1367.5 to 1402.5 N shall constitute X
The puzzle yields 13.67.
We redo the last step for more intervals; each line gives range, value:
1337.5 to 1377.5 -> 13.89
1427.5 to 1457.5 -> 14.03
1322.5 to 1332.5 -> 14.98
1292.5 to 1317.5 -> 15.07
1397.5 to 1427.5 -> 13.33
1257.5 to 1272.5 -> 14.44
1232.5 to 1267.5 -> 14.97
